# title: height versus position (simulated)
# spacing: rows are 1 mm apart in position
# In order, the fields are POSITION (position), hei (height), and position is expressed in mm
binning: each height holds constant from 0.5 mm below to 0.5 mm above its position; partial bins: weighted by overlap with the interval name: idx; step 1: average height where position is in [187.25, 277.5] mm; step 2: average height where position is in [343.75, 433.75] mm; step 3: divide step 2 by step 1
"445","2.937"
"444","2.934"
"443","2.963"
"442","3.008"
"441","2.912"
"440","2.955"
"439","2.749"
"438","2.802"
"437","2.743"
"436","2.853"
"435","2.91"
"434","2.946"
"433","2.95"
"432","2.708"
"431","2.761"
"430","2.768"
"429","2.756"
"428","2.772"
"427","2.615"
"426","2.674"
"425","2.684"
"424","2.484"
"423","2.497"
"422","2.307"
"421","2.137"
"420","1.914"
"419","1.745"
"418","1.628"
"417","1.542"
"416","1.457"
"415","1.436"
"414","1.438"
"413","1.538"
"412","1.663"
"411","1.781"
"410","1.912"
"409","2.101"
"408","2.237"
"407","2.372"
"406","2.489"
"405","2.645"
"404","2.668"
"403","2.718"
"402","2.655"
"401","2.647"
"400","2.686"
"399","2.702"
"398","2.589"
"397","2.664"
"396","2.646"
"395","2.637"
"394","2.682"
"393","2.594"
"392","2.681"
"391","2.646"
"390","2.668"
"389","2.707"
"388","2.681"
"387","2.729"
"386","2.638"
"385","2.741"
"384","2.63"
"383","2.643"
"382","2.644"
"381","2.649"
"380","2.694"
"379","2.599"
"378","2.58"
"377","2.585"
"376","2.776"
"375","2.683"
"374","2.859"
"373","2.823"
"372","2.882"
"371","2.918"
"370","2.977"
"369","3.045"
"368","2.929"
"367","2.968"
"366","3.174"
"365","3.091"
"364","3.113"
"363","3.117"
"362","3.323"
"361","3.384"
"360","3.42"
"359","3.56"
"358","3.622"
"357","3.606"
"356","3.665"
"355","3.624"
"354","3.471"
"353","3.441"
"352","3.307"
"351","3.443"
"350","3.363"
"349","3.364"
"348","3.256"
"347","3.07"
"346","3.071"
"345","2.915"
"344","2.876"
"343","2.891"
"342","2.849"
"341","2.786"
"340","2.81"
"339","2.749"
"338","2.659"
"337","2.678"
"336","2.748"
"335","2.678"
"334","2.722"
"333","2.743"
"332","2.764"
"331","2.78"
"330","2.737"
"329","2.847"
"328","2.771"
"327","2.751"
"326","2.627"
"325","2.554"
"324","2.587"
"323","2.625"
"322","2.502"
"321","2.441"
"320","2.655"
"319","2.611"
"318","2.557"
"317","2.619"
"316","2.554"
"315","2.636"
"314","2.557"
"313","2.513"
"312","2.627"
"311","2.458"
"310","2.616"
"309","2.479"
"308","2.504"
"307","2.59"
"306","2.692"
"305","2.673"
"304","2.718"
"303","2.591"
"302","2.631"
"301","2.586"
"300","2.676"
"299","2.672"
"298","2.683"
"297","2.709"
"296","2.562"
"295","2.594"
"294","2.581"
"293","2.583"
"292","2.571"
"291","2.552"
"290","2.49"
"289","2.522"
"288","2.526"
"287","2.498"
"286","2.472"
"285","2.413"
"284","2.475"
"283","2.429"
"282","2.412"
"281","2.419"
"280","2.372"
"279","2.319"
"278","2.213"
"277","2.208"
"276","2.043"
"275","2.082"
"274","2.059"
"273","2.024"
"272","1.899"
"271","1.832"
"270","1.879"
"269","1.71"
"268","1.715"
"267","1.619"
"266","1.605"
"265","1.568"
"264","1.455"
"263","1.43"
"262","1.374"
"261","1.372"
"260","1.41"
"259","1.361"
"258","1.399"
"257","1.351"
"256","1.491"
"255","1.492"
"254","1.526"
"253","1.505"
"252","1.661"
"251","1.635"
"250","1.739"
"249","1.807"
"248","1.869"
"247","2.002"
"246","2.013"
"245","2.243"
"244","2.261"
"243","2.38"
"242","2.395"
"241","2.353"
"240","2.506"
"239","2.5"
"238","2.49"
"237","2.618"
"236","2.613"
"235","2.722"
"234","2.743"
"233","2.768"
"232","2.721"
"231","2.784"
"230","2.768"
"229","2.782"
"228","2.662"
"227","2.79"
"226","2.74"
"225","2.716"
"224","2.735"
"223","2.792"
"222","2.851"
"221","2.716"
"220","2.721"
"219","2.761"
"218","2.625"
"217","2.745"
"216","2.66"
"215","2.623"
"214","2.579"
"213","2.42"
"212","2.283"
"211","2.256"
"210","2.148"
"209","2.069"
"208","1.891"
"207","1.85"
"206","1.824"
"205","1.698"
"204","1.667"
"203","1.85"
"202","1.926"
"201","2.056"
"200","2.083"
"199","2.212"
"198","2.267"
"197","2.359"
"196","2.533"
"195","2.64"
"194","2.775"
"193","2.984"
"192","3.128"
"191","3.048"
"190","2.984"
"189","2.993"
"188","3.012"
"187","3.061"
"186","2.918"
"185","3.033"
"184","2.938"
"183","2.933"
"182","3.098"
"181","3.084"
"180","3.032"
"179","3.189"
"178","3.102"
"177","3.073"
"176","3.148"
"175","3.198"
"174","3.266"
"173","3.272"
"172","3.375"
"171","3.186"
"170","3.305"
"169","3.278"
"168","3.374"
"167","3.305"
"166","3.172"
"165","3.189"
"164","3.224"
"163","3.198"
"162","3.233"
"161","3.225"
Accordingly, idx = 1.22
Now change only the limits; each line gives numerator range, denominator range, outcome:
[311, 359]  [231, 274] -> 1.49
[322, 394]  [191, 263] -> 1.29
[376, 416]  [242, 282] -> 1.35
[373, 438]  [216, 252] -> 0.99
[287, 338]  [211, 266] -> 1.18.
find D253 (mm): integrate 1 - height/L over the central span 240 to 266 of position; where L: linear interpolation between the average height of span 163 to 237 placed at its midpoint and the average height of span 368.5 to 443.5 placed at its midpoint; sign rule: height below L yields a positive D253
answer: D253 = 9.2 mm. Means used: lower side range 2.73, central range 1.74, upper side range 2.54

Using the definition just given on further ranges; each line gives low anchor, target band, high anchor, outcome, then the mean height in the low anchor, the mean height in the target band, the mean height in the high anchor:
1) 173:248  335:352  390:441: -3.3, 2.6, 2.97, 2.43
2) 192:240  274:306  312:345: 1.5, 2.48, 2.49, 2.69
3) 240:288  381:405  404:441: -4.2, 1.92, 2.66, 2.34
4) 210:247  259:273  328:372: 5.7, 2.58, 1.61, 3.08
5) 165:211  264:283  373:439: 4.6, 2.74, 2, 2.48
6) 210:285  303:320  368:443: -1.9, 2.19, 2.59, 2.54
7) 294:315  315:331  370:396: 0.0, 2.61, 2.63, 2.7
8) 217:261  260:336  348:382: 8.2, 2.27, 2.39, 3.12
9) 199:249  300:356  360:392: -1.8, 2.41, 2.8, 2.84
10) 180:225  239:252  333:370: 2.9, 2.55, 2.1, 3.13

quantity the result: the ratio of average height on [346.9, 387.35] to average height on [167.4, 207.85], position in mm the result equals 1.11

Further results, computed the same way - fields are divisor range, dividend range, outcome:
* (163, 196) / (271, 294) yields 0.76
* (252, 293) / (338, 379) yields 1.58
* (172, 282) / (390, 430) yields 0.99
